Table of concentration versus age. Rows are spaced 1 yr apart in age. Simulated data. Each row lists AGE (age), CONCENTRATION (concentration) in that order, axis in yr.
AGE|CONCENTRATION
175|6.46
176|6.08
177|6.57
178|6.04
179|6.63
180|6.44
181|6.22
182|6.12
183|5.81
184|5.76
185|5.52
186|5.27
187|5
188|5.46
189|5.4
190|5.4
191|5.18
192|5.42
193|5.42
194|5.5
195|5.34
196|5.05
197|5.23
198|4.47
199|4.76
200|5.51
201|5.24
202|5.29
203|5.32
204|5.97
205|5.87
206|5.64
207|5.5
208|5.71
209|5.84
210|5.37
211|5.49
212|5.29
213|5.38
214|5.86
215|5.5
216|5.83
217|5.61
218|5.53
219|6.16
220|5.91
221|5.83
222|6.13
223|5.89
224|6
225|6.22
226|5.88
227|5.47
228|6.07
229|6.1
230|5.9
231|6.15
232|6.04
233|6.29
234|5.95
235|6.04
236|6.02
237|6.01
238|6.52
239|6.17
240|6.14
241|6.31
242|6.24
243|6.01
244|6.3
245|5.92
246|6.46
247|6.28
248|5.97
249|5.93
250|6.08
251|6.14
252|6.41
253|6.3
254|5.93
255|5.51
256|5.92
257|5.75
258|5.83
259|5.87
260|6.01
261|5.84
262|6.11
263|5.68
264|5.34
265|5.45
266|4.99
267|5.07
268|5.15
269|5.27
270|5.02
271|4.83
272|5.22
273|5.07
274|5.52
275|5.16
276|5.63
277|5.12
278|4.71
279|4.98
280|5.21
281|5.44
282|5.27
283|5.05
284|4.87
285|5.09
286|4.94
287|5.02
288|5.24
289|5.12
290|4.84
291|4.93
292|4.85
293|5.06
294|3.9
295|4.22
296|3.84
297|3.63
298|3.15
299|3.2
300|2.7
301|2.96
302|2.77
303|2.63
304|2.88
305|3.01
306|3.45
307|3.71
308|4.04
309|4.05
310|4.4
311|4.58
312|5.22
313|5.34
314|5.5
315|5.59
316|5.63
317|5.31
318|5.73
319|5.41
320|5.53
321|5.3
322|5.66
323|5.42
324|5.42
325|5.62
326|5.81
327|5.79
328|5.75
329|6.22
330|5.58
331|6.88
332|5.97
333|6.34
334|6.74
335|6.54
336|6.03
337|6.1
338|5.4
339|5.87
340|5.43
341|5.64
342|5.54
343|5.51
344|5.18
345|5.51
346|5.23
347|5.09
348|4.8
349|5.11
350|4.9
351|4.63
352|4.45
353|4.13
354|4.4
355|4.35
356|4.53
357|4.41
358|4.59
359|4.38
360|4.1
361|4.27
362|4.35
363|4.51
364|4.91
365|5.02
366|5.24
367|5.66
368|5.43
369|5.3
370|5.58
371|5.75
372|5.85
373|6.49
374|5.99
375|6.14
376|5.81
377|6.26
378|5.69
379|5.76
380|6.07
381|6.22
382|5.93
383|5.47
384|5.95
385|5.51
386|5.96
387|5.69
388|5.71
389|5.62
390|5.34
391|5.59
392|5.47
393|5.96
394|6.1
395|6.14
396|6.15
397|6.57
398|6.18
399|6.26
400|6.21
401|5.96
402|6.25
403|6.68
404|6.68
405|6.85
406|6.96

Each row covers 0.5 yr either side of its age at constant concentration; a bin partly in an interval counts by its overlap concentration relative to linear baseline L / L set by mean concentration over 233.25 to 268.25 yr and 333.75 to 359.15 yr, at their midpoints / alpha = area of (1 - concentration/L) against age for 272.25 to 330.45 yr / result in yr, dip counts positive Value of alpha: 8.0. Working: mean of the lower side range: 5.94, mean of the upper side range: 5.17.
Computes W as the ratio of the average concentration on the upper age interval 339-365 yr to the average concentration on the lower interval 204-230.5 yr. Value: 0.84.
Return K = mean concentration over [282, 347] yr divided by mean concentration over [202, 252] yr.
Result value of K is 0.8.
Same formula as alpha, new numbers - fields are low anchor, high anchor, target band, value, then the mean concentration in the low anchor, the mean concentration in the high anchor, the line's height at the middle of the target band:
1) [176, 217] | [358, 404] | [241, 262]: -1.6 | 5.57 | 5.68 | 5.6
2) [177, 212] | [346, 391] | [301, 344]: 1.1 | 5.55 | 5.26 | 5.34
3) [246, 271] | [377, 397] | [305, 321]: 2.6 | 5.74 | 5.84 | 5.78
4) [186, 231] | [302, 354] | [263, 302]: 4.2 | 5.57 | 5.18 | 5.33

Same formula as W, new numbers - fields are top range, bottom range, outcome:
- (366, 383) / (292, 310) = 1.65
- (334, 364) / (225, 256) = 0.83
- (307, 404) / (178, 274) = 0.96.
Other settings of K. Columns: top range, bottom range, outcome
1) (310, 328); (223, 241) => 0.90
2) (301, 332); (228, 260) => 0.81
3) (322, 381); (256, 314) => 1.15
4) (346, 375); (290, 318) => 1.20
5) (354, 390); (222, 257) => 0.88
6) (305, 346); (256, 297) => 1.05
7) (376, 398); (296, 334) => 1.23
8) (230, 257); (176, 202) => 1.10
